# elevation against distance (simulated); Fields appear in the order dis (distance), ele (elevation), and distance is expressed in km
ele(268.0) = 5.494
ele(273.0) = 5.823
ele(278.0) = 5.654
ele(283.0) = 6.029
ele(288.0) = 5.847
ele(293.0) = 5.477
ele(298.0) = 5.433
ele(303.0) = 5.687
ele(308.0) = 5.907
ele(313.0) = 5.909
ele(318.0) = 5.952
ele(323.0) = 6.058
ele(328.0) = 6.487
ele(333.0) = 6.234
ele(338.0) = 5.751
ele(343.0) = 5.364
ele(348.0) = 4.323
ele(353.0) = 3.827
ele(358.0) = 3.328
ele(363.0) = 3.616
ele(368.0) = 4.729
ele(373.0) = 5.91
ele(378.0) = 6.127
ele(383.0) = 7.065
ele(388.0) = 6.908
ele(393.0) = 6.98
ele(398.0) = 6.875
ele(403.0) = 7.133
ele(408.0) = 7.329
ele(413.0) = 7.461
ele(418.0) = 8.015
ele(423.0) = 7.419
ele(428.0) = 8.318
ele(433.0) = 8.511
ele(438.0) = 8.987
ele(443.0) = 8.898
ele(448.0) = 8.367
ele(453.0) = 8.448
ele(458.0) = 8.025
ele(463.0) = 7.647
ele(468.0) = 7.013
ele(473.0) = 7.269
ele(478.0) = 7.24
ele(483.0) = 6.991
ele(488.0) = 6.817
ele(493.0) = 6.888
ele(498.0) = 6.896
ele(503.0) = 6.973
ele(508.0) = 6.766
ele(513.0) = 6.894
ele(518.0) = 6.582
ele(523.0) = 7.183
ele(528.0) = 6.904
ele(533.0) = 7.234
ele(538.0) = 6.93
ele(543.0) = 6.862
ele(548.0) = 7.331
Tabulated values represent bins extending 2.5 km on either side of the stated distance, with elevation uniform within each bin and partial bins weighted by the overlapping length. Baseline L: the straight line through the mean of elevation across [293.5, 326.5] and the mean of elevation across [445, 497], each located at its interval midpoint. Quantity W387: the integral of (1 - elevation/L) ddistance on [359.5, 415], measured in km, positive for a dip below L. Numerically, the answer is 2.72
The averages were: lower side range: 5.82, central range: 6.31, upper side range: 7.47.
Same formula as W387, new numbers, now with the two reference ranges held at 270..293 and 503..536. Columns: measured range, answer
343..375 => 9.43 km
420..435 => -3.64 km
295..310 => 0.59 km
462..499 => -1.86 km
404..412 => -1.15 km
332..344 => 0.56 km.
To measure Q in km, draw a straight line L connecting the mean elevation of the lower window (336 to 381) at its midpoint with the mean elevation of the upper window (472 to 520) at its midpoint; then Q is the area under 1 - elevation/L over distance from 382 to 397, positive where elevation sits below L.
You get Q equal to -4.8 km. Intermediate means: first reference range 4.79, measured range 6.97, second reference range 6.92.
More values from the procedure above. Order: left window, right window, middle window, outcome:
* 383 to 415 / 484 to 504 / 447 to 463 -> -2.7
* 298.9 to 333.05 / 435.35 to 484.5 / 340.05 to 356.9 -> 5.2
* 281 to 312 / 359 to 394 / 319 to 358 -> 2.9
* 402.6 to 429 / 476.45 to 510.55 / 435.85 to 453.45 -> -3.2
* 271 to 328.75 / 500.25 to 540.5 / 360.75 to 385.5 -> 2.8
